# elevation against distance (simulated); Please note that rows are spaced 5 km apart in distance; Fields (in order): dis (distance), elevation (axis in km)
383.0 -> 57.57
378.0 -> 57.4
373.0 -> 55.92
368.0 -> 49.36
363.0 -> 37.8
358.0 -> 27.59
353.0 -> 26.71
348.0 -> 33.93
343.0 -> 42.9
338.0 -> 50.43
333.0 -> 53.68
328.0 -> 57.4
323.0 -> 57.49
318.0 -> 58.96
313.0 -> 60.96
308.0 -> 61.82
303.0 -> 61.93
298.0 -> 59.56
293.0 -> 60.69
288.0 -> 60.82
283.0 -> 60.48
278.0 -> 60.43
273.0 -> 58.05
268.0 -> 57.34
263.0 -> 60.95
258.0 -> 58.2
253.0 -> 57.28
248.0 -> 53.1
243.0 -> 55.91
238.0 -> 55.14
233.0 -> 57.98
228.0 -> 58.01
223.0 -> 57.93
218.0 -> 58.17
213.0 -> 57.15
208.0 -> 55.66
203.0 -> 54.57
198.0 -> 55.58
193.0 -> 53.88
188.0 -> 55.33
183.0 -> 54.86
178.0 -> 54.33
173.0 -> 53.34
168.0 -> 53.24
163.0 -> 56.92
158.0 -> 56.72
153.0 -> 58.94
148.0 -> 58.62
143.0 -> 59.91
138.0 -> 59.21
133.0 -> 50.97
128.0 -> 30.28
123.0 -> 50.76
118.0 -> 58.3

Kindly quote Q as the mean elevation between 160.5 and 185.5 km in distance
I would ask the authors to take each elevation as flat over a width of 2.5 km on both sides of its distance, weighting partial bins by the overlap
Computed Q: 54.5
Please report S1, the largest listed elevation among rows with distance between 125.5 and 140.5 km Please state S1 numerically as 59.21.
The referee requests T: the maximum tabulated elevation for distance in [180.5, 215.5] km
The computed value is 57.15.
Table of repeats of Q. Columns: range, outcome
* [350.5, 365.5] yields 30.7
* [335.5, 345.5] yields 46.7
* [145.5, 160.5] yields 58.1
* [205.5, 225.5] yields 57.2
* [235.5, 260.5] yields 55.9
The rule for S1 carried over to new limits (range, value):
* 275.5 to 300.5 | 60.82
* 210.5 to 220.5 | 58.17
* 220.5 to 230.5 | 58.01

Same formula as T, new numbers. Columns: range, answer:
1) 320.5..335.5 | 57.49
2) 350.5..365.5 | 37.8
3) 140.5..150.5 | 59.91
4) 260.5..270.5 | 60.95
